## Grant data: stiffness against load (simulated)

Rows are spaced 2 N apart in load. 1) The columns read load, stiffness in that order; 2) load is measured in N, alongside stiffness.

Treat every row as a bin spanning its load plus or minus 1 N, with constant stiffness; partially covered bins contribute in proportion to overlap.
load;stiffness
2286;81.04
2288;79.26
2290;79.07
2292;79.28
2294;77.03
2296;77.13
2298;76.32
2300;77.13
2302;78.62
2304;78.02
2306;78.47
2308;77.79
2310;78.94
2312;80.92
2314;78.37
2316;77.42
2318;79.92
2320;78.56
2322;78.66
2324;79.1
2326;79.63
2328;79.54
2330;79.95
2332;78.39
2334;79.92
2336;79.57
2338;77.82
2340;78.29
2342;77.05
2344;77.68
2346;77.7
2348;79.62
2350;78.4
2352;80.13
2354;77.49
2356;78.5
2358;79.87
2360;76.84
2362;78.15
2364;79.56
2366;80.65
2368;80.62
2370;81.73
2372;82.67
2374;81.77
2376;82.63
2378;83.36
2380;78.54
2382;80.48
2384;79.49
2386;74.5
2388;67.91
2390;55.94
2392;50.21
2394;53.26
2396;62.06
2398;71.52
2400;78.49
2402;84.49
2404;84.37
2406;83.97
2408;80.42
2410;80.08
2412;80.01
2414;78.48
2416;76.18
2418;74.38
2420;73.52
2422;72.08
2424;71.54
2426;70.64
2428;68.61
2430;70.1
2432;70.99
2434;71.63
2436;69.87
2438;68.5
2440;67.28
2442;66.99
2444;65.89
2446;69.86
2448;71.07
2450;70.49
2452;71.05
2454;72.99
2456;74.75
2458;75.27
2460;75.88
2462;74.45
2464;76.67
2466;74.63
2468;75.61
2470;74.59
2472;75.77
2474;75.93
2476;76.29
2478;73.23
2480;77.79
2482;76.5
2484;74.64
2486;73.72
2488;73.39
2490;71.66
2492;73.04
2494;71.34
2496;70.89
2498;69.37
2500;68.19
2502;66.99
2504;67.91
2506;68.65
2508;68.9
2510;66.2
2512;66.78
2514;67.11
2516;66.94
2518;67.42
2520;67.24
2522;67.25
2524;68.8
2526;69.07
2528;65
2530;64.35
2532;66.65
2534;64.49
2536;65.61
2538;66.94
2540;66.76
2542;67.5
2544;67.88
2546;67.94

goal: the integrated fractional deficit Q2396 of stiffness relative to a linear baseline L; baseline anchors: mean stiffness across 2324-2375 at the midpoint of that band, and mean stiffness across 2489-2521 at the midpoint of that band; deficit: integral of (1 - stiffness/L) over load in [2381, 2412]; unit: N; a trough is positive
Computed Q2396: 1.34 N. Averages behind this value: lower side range 79.3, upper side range 68.7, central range 72.7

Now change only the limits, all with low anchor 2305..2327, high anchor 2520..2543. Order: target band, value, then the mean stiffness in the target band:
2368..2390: -0.9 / 78.3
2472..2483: -1.0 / 75.9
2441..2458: 0.1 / 70.7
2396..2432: -1.2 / 75.9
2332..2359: -0.5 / 78.6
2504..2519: 0.1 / 67.5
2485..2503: -0.6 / 71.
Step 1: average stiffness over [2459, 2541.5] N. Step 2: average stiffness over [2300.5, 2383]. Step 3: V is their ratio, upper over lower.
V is 0.9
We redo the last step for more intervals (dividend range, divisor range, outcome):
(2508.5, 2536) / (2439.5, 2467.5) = 0.93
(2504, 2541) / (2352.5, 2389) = 0.85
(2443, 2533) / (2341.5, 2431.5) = 0.94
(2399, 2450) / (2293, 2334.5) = 0.94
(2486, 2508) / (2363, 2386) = 0.87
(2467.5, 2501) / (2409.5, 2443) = 1.02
